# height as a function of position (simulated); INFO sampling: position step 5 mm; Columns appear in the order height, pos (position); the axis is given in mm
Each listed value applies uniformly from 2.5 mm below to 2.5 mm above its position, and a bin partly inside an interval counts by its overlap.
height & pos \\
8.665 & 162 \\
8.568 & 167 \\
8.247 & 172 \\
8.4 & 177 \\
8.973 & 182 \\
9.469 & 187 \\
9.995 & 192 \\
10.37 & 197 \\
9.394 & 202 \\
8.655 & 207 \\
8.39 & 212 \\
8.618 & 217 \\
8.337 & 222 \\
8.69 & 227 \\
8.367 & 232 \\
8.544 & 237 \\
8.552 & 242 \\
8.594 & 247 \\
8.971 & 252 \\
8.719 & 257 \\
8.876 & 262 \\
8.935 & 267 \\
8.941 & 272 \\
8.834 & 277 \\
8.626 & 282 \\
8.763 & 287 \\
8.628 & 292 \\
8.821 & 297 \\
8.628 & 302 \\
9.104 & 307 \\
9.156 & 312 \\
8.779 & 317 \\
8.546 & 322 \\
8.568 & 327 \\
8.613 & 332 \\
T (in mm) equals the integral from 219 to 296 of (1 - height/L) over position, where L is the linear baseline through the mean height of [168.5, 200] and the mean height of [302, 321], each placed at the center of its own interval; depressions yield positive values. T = 3.0 mm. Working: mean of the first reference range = 9.22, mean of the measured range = 8.69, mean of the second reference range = 8.93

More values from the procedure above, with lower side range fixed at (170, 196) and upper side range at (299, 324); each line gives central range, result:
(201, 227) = 1.2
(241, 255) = 0.4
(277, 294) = 0.4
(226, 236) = 0.6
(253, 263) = 0.2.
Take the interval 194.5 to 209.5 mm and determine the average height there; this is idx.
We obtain 9.47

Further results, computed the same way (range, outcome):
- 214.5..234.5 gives 8.5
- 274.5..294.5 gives 8.71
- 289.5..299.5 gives 8.72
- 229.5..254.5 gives 8.61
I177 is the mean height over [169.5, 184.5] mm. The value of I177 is 8.54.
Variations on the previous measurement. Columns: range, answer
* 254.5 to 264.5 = 8.8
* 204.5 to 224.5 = 8.5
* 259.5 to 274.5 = 8.92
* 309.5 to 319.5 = 8.97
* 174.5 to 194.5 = 9.21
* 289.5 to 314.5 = 8.87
